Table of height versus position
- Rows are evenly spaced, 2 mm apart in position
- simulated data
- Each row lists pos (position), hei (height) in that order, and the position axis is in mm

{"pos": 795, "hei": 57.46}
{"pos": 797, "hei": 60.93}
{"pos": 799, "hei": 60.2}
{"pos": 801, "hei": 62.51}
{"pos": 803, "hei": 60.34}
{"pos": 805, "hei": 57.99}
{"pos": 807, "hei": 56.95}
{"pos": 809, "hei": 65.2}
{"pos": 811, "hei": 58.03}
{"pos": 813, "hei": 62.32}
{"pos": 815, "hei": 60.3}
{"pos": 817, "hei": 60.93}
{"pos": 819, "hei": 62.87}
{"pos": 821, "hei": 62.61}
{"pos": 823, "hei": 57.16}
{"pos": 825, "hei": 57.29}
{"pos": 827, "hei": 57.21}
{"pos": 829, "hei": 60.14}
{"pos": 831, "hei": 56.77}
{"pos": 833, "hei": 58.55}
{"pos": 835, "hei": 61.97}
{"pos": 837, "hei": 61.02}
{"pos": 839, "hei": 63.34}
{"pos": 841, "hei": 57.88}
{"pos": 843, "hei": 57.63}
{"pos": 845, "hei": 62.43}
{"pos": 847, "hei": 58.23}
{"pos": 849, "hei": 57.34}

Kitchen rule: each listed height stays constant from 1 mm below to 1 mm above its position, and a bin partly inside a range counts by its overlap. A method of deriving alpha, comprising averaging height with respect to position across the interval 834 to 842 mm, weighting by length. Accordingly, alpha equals 61.1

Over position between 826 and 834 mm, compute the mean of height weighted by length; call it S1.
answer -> 58.2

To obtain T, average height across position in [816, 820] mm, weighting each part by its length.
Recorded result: 61.9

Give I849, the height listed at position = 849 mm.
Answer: 57.34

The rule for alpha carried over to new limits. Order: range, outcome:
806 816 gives 60.6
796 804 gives 61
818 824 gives 60.9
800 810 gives 60.6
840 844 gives 57.8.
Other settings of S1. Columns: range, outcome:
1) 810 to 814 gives 60.2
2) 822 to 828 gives 57.2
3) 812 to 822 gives 61.8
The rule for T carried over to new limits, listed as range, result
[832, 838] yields 60.5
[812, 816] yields 61.3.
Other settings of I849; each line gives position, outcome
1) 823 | 57.16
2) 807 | 56.95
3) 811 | 58.03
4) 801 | 62.51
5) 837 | 61.02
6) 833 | 58.55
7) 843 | 57.63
